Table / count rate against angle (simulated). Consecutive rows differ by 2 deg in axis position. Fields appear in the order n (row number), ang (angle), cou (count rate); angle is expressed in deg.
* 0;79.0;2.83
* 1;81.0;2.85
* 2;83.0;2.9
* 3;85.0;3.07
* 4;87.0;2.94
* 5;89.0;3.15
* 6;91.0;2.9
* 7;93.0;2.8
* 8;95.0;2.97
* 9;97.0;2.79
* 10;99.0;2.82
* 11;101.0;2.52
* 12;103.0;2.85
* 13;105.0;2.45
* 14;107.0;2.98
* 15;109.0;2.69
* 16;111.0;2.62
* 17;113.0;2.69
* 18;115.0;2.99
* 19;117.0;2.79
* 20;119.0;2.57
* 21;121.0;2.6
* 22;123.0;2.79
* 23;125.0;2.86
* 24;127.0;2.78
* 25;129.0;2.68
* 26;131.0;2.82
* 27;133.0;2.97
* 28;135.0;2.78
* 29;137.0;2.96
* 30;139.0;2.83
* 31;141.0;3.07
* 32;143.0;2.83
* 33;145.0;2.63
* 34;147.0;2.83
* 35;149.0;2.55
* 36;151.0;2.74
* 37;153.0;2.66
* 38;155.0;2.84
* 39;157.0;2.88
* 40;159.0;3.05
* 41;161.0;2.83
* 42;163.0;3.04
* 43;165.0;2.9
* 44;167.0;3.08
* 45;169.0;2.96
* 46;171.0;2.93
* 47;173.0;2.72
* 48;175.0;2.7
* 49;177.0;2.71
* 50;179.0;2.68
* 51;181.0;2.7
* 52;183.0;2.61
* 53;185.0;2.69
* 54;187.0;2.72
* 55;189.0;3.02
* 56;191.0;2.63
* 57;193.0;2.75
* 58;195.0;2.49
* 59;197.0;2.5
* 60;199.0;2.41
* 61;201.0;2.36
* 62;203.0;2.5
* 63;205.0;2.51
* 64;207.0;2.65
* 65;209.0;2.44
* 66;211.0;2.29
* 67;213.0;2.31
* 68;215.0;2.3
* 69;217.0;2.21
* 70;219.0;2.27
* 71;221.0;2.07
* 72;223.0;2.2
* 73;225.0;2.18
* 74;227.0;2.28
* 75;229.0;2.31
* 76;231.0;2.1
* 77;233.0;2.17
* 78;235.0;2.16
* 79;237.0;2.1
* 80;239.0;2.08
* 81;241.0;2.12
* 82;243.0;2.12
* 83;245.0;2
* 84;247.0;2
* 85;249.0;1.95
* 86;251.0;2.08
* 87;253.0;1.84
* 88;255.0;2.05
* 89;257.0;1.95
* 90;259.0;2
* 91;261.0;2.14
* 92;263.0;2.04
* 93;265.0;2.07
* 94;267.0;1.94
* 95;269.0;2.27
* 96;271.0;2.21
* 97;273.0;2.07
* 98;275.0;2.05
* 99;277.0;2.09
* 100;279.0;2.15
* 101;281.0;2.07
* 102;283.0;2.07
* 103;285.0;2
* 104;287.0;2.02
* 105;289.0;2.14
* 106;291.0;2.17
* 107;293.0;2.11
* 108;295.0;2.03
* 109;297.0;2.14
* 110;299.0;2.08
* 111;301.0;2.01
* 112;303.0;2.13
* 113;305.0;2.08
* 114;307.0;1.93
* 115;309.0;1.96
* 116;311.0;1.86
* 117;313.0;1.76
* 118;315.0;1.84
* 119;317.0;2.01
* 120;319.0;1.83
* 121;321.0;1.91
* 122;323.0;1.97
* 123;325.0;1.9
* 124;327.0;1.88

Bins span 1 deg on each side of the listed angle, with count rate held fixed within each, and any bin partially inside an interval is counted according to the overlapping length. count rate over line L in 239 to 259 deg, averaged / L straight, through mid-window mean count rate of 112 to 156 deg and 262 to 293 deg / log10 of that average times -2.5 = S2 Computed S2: 0.11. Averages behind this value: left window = 2.78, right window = 2.09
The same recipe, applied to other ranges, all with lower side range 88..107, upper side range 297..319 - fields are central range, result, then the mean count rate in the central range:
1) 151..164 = -0.12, 2.87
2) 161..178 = -0.14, 2.88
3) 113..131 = -0.02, 2.76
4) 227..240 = 0.05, 2.16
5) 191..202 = -0.04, 2.51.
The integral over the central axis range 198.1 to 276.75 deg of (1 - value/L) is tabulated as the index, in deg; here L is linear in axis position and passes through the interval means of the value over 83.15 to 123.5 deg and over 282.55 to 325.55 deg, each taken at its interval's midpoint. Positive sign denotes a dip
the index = 3.2 deg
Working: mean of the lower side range 2.8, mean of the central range 2.17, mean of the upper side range 2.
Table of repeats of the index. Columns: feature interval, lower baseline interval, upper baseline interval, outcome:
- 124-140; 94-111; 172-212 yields -0.8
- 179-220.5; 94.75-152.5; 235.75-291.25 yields -2.2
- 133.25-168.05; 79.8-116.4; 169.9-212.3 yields -1.9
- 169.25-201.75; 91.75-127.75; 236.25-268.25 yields -4.1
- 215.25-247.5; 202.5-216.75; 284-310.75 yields 2.4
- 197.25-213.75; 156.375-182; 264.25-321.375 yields 1.1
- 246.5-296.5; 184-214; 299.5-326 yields 2.2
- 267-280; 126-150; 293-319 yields 0.1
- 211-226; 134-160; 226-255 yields 0.3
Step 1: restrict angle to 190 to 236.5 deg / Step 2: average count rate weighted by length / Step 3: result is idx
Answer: 2.35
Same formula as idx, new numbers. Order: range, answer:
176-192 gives 2.72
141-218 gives 2.68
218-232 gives 2.2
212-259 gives 2.12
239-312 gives 2.05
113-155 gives 2.79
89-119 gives 2.78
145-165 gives 2.82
